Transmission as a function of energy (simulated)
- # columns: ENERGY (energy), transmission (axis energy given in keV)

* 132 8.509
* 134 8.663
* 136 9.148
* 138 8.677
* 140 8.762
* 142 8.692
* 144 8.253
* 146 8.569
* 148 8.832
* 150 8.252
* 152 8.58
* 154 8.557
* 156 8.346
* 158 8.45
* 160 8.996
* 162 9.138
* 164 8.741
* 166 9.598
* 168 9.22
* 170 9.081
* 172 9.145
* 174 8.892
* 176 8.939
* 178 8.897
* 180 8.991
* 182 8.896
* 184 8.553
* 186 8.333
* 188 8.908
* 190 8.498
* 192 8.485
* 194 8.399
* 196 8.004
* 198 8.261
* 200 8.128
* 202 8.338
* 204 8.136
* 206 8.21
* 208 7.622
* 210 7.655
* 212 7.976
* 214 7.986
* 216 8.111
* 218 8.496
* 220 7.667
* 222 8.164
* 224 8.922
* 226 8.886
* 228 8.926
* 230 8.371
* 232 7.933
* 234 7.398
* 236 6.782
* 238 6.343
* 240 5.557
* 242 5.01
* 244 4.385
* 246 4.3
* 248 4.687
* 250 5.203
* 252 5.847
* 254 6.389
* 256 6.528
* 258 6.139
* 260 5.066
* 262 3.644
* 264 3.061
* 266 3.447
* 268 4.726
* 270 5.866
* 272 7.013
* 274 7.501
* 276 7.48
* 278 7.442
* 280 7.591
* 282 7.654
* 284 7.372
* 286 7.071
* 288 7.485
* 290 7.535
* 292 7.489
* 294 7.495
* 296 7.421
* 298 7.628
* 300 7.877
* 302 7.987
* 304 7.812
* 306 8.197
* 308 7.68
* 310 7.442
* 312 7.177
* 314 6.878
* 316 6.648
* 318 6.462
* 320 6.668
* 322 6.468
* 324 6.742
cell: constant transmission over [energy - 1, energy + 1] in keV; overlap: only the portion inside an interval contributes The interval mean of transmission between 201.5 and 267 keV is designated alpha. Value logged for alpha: 6.69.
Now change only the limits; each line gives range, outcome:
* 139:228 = 8.54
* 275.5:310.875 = 7.59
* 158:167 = 9.04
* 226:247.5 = 6.57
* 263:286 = 6.32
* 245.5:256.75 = 5.52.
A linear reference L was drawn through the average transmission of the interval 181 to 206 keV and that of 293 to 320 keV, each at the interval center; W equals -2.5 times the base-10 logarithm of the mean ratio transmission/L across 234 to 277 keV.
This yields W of 0.38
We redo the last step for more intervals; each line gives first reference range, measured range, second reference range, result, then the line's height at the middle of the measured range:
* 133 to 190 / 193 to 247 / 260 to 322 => 0.05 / 7.9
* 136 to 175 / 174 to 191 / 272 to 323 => -0.03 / 8.52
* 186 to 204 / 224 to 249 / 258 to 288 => 0.09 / 7.17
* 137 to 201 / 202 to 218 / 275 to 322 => 0.04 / 8.28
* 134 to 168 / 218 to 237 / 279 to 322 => -0.01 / 8.05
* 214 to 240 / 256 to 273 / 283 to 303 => 0.48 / 7.7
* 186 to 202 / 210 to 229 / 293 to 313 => -0.01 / 8.21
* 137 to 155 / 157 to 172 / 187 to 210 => -0.07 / 8.46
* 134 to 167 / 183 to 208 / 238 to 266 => -0.17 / 7.09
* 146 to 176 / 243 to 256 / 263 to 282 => 0.26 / 6.67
